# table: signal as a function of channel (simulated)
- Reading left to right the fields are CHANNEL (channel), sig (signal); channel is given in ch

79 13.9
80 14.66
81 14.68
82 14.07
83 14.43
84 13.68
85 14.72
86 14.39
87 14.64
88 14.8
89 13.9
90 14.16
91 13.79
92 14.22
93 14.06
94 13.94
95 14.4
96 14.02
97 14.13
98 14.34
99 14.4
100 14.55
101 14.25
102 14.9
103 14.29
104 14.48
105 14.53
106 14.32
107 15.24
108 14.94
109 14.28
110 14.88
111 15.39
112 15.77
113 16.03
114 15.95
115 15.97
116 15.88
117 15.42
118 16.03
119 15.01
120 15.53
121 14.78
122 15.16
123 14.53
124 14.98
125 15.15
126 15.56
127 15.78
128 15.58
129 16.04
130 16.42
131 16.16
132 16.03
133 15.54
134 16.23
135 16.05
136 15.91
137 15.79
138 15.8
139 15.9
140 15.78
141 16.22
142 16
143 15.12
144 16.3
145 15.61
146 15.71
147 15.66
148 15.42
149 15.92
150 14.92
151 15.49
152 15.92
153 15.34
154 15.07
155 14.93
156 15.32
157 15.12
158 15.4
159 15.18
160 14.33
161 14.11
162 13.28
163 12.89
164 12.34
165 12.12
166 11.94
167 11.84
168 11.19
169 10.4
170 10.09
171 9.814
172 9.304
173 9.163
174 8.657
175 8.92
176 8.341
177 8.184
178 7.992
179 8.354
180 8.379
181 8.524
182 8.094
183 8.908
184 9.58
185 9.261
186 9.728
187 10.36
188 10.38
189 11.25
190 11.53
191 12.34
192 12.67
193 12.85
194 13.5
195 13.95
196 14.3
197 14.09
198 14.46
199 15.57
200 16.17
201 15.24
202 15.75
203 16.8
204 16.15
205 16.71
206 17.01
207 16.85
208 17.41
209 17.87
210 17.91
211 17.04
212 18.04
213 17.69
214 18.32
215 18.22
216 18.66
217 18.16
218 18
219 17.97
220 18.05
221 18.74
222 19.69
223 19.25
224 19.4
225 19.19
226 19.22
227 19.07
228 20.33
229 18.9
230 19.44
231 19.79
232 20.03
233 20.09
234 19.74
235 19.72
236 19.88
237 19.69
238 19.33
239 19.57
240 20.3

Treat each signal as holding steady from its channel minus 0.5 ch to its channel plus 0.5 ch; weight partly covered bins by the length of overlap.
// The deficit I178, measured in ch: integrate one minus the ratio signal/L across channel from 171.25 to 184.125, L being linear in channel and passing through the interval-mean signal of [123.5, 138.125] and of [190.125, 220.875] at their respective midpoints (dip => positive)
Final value 6.0 ch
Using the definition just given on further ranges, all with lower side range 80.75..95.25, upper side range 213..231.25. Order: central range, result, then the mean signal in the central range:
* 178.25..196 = 7.08 ch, 10.6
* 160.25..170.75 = 3.03 ch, 12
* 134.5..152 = 0.43 ch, 15.7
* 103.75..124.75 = -0.07 ch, 15.2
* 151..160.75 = 0.83 ch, 15.2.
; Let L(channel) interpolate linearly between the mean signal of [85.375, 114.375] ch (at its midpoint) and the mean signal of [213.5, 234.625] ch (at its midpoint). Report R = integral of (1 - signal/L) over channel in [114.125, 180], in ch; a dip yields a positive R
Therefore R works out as 8.6 ch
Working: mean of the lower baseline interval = 14.6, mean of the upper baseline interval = 19.1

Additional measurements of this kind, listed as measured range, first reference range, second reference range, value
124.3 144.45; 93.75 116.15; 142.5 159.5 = -0.9 ch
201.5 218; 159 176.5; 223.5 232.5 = -0.4 ch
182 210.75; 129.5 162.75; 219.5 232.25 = 6.7 ch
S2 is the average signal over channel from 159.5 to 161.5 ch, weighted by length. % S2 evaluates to 14.2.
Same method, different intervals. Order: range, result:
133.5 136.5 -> 16.1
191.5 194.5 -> 13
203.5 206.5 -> 16.6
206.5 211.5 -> 17.4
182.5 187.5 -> 9.57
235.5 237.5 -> 19.8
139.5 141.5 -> 16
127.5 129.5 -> 15.8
